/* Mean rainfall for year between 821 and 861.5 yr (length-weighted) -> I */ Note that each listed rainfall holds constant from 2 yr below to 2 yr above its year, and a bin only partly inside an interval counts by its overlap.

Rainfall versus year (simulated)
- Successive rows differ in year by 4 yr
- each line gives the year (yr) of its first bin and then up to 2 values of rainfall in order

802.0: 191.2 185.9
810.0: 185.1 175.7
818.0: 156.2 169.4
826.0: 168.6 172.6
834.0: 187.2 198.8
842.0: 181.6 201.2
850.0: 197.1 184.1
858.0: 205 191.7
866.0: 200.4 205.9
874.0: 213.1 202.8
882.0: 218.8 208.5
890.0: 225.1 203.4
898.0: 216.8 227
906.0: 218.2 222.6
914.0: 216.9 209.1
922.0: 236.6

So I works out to 187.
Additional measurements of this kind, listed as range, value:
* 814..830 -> 167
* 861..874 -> 202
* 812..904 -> 196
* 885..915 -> 218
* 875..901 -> 213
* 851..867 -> 195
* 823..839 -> 180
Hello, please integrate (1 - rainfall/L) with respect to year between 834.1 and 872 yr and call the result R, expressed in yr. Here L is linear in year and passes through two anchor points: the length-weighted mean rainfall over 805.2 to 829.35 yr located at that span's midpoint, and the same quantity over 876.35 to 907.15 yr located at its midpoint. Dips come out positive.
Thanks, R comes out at -0.5 yr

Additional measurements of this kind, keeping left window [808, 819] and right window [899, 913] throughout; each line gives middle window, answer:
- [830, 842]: -0.1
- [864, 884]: -0.3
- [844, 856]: -0.1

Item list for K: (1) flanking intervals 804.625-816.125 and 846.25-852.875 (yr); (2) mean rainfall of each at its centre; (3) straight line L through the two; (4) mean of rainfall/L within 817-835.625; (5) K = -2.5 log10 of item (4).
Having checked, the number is 0.100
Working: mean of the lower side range 182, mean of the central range 171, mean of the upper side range 196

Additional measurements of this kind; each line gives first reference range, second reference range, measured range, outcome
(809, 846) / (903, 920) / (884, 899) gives -0.027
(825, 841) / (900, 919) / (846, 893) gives -0.024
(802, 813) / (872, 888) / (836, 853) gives 0.025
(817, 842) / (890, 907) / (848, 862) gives -0.017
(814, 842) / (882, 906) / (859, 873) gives -0.007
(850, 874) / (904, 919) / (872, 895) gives -0.029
